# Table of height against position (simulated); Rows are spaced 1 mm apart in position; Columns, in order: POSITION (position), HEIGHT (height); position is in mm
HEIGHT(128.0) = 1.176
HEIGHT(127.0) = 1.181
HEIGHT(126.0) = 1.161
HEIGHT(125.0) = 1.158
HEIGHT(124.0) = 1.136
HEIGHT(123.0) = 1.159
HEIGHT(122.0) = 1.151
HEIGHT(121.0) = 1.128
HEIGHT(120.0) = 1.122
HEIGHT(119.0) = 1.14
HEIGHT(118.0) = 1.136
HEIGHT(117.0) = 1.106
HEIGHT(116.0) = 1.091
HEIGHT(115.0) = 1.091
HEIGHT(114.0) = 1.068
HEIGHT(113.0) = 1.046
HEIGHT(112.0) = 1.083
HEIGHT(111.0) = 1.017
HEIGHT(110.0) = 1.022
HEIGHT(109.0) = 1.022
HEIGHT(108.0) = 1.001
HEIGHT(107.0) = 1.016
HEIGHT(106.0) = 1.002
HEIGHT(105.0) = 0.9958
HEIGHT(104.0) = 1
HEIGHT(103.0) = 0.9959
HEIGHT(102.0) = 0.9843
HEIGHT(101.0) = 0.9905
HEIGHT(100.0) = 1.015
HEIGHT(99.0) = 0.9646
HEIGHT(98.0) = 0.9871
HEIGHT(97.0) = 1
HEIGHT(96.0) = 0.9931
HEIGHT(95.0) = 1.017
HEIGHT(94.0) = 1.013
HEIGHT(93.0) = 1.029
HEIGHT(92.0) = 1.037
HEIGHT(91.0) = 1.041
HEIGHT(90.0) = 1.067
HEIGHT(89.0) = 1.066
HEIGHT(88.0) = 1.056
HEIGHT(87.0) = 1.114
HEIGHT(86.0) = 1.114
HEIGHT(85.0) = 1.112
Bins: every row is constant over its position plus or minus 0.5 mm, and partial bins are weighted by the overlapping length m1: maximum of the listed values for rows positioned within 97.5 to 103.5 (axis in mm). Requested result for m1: 1.015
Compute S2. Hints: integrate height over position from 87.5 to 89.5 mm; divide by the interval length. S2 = 1.06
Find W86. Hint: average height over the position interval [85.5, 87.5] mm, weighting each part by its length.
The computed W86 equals 1.11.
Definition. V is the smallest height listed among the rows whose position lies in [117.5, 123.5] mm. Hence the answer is 1.122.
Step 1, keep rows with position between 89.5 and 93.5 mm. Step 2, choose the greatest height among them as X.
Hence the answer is 1.067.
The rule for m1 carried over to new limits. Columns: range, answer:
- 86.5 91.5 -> 1.114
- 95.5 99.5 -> 1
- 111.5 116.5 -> 1.091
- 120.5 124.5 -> 1.159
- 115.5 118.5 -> 1.136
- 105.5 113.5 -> 1.083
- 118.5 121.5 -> 1.14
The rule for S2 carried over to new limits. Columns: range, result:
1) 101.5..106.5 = 0.996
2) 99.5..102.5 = 0.997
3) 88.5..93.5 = 1.05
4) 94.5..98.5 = 0.999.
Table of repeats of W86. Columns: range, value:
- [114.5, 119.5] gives 1.11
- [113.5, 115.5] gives 1.08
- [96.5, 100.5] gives 0.992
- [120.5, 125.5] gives 1.15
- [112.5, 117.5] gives 1.08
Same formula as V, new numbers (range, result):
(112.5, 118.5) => 1.046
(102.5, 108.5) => 0.9958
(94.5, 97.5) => 0.9931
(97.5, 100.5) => 0.9646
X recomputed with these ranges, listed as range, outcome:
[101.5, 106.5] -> 1.002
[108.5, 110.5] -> 1.022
